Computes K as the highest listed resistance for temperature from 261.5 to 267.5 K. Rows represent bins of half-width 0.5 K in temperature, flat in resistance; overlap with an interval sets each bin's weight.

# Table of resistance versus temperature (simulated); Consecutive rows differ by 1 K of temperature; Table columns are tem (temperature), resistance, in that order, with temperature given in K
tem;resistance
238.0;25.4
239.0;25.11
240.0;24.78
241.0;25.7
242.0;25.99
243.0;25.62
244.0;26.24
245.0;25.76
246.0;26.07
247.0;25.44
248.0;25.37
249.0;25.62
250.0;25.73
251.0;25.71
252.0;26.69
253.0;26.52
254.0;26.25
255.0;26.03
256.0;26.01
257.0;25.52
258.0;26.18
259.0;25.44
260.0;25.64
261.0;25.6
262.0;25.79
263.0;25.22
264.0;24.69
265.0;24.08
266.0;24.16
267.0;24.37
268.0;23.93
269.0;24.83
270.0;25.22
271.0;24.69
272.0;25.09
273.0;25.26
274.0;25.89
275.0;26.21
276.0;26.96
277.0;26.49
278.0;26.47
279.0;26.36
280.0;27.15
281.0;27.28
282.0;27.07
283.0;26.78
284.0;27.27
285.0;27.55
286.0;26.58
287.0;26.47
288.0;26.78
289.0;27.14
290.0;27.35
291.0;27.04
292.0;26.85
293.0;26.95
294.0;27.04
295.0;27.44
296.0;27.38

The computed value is 25.79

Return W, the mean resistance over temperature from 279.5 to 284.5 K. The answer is 27.1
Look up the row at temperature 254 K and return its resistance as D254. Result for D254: 26.25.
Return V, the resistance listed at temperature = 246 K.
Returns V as 26.07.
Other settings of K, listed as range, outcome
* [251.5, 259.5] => 26.69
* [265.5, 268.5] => 24.37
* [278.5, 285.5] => 27.55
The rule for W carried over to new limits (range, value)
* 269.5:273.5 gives 25.1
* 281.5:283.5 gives 26.9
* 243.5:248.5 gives 25.8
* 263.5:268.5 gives 24.2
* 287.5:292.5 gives 27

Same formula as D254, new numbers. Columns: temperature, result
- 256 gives 26.01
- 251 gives 25.71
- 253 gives 26.52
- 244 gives 26.24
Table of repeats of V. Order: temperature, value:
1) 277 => 26.49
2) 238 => 25.4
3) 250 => 25.73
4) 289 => 27.14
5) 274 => 25.89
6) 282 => 27.07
